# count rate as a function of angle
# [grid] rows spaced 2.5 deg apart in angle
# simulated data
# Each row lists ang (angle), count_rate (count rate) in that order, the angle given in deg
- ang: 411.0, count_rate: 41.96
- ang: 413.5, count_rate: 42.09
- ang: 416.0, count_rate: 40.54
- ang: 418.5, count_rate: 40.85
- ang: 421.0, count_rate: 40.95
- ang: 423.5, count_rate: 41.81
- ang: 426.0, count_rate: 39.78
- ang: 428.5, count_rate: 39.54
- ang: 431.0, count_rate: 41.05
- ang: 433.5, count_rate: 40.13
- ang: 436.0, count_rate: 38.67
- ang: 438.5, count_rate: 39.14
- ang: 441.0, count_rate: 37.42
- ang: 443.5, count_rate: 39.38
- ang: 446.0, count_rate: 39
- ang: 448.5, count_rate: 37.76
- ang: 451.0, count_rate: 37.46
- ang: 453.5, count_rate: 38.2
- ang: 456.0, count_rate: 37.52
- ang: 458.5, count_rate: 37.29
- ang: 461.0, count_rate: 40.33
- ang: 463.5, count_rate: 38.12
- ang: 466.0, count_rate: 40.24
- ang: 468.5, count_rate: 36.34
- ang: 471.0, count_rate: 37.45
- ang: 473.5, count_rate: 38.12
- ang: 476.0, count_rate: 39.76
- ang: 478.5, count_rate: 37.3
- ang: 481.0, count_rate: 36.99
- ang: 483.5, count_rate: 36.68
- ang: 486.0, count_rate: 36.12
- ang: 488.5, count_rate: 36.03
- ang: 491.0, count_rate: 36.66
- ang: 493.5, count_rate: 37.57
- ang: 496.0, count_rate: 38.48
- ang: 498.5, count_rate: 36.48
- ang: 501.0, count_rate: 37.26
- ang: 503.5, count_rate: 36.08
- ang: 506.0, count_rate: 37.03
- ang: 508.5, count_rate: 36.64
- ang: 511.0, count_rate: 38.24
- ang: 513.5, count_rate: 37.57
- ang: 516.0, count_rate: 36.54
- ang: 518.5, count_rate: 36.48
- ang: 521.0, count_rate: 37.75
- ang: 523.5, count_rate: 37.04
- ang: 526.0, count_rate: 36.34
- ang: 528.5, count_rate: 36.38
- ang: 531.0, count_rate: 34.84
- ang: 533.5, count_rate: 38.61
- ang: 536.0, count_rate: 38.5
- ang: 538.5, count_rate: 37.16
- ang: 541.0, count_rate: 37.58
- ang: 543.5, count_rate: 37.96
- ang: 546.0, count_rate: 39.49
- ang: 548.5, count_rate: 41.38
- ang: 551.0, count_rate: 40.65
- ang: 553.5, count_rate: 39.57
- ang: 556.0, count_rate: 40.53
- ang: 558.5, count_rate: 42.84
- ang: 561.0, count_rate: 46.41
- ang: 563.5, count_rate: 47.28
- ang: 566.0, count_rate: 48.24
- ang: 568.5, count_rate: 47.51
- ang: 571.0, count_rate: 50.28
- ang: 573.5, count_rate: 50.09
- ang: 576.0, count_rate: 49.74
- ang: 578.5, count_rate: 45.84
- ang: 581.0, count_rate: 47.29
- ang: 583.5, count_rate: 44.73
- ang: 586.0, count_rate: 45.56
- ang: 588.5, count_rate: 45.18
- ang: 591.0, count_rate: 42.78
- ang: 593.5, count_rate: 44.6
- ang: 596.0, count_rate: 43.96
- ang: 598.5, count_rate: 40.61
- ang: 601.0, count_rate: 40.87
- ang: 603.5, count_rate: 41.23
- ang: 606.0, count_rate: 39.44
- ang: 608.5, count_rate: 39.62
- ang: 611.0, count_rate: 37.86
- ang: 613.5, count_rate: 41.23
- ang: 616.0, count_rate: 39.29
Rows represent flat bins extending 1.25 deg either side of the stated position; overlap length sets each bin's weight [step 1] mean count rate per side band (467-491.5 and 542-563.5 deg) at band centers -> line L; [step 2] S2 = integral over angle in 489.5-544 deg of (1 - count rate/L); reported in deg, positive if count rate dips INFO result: 3.1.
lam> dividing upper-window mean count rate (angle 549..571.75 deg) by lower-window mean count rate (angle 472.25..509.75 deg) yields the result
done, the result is 1.2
